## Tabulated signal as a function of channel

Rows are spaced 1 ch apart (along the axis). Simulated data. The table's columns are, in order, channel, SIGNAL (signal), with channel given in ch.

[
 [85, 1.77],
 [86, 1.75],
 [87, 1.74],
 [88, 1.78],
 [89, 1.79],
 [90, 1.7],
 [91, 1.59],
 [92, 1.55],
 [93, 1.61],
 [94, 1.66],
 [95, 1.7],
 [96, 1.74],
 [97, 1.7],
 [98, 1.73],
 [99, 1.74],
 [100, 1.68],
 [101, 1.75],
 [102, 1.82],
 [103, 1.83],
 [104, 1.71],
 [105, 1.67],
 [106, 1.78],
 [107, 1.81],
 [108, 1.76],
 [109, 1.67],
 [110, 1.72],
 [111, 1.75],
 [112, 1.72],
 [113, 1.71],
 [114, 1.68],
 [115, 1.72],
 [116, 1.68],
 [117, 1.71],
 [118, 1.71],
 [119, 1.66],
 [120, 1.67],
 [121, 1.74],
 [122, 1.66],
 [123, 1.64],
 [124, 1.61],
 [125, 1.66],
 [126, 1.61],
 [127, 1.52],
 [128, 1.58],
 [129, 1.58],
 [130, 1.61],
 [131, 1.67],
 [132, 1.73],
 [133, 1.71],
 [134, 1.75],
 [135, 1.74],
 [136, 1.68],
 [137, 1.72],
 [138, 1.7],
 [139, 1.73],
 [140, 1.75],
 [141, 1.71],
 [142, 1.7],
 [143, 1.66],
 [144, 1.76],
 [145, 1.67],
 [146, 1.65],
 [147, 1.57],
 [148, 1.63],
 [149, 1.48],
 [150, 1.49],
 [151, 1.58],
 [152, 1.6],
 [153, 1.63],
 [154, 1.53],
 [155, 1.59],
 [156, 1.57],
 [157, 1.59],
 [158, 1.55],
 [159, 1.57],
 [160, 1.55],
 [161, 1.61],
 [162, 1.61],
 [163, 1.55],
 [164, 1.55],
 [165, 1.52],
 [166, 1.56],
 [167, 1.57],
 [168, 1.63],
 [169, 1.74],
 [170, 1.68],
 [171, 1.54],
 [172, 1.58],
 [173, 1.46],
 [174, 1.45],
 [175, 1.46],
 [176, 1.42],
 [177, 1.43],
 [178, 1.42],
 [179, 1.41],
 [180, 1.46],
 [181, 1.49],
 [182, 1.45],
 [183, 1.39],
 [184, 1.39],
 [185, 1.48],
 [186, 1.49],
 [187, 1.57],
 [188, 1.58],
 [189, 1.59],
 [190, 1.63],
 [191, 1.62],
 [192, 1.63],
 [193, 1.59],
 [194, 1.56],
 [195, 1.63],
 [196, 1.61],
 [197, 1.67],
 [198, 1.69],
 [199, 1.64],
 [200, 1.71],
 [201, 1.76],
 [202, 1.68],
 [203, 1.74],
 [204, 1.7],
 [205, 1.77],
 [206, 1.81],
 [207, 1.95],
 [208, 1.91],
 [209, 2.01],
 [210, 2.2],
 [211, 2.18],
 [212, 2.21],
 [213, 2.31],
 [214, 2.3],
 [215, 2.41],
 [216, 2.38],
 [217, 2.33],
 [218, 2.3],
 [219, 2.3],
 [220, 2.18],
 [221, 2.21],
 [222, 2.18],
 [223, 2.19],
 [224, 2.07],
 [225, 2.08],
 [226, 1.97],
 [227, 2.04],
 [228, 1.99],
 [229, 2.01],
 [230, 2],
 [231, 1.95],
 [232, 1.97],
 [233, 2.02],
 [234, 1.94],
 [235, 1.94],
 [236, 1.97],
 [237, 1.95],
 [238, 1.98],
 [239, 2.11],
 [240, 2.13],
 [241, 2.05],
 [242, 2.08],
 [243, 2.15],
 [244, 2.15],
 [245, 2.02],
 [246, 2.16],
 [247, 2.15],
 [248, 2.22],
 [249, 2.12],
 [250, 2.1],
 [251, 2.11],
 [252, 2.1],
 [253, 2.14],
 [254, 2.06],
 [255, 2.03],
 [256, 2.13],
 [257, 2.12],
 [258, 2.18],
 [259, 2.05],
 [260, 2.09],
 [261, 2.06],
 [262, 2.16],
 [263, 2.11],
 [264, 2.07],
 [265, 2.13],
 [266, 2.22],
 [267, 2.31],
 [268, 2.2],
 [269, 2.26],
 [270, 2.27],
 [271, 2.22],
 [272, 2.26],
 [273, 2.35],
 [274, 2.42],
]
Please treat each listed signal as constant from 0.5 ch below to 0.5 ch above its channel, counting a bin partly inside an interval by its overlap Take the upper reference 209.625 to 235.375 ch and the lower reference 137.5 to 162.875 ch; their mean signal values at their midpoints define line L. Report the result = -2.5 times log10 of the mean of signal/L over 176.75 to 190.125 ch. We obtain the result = 0.25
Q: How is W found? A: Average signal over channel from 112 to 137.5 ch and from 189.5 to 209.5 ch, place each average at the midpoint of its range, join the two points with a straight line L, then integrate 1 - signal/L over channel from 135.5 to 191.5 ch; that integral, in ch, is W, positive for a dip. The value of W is 4.05 ch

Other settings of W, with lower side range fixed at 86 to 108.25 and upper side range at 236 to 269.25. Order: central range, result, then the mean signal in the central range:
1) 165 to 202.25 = 7.35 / 1.56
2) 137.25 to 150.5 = 1.32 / 1.66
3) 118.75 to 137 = 1.42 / 1.66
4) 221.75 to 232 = 0.04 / 2.04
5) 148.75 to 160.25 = 1.87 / 1.56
